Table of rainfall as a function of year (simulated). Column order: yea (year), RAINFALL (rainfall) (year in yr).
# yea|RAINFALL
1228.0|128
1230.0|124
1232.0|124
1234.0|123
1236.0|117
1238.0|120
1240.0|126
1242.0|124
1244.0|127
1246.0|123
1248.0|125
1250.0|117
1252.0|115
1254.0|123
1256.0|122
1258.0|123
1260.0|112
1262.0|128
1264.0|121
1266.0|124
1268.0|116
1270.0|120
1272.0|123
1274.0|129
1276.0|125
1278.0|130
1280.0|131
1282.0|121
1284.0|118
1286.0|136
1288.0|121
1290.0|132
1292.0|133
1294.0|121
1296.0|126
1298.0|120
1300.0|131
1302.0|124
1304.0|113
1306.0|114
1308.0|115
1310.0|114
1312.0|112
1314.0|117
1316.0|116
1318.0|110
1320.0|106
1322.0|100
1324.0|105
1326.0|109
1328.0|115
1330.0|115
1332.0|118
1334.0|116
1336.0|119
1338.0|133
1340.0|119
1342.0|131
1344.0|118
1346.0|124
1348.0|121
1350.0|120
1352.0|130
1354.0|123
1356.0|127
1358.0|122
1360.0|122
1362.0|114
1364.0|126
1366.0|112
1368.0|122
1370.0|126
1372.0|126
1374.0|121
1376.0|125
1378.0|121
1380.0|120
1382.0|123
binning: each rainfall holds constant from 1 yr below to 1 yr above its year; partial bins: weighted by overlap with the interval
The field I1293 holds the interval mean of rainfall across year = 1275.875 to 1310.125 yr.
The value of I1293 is 124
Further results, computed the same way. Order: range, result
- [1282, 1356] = 119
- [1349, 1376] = 122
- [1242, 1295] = 124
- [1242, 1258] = 122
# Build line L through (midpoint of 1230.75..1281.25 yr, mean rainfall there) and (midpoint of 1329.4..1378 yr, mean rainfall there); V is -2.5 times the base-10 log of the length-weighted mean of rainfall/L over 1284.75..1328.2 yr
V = 0.04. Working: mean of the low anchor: 123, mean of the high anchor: 122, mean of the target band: 118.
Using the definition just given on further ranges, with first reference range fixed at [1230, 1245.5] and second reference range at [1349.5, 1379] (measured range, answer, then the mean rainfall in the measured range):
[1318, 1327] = 0.163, 106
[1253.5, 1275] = 0.009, 122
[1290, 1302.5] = -0.031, 126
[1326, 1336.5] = 0.063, 116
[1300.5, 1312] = 0.059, 116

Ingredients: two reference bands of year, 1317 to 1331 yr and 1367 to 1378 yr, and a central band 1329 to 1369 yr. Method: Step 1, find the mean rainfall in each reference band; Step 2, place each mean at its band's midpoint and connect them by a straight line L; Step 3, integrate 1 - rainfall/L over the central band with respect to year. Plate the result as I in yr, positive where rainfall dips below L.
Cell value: -1.8 yr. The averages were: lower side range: 109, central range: 122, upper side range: 124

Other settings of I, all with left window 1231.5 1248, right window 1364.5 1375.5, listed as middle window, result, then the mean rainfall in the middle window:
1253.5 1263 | 0.11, 122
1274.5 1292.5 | -0.69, 127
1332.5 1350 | -0.04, 122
